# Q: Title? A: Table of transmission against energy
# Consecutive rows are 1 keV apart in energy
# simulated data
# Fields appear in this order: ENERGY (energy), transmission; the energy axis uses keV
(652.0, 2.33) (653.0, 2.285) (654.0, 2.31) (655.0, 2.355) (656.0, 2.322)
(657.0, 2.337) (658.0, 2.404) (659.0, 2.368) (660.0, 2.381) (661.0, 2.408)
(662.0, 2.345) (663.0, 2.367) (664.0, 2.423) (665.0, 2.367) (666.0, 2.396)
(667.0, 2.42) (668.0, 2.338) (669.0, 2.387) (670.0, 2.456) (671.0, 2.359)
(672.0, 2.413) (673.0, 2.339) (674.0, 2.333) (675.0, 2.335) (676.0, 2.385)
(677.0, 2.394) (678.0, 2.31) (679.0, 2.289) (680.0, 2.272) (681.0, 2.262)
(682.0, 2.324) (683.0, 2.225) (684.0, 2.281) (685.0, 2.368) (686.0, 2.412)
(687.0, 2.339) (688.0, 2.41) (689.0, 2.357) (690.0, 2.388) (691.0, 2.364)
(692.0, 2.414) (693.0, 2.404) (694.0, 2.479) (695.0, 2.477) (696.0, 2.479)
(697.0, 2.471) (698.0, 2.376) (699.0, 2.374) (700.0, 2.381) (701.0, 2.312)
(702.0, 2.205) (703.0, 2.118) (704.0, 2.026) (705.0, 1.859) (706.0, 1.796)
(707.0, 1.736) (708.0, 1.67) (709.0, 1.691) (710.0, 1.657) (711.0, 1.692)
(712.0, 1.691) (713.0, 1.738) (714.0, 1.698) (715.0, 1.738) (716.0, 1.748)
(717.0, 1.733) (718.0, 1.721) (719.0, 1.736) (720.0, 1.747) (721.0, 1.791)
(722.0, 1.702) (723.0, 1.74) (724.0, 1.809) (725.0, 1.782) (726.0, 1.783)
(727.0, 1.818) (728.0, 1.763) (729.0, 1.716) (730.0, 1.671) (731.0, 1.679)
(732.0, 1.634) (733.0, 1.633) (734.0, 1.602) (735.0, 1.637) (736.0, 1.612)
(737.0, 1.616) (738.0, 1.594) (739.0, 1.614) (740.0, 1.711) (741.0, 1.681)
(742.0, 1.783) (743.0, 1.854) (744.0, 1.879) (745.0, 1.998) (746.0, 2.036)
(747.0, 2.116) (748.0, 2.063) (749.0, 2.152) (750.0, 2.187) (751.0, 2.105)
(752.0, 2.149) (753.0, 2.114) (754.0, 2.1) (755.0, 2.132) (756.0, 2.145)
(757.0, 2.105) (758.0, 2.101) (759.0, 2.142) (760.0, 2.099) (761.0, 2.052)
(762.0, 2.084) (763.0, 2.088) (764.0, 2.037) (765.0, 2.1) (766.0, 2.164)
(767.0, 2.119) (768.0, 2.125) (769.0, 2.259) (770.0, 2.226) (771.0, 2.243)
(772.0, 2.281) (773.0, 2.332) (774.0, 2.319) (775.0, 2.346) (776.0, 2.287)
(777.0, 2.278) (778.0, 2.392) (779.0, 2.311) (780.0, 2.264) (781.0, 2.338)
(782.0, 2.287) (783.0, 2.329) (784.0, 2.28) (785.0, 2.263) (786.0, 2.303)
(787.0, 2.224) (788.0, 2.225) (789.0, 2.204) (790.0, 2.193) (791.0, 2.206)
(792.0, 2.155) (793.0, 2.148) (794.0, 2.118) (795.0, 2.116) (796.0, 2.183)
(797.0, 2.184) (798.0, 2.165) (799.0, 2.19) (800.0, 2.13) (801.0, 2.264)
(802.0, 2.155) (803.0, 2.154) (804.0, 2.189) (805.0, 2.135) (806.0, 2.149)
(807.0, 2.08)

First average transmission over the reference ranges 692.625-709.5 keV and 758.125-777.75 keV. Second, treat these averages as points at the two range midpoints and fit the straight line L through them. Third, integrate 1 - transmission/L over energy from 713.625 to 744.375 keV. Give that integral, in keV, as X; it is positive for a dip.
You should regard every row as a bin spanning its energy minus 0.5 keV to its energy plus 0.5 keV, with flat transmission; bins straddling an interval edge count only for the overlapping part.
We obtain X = 6.5 keV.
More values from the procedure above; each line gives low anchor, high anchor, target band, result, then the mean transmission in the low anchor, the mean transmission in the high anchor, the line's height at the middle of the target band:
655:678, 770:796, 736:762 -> 3.6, 2.37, 2.26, 2.29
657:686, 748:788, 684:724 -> 4.4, 2.36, 2.2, 2.3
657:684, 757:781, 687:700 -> -0.5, 2.36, 2.2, 2.32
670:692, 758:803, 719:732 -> 3.1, 2.35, 2.21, 2.28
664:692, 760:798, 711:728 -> 4.1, 2.36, 2.22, 2.3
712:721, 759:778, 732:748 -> 1.5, 1.73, 2.2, 1.94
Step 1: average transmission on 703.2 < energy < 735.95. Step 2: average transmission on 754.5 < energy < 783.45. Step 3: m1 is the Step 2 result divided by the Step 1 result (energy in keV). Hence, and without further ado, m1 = 1.27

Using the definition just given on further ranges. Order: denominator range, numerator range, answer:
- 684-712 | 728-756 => 0.85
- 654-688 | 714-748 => 0.74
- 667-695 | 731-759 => 0.81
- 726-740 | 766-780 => 1.36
